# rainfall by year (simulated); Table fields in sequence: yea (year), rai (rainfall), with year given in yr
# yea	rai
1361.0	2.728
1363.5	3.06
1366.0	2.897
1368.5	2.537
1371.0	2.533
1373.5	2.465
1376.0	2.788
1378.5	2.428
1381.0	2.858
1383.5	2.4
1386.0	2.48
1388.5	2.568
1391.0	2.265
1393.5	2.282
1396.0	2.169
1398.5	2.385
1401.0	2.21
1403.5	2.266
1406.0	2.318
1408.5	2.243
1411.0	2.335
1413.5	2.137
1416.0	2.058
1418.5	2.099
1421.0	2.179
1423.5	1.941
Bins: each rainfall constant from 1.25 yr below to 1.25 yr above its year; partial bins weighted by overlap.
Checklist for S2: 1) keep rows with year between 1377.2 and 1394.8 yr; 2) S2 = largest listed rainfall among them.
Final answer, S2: 2.858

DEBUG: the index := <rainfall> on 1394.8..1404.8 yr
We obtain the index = 2.26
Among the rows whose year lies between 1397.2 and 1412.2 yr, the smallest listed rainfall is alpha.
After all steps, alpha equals 2.21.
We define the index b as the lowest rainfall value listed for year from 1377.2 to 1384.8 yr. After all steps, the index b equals 2.4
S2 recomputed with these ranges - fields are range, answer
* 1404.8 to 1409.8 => 2.318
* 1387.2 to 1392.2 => 2.568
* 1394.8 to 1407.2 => 2.385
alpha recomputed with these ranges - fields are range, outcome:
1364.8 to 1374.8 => 2.465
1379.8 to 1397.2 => 2.169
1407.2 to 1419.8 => 2.058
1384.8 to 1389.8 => 2.48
